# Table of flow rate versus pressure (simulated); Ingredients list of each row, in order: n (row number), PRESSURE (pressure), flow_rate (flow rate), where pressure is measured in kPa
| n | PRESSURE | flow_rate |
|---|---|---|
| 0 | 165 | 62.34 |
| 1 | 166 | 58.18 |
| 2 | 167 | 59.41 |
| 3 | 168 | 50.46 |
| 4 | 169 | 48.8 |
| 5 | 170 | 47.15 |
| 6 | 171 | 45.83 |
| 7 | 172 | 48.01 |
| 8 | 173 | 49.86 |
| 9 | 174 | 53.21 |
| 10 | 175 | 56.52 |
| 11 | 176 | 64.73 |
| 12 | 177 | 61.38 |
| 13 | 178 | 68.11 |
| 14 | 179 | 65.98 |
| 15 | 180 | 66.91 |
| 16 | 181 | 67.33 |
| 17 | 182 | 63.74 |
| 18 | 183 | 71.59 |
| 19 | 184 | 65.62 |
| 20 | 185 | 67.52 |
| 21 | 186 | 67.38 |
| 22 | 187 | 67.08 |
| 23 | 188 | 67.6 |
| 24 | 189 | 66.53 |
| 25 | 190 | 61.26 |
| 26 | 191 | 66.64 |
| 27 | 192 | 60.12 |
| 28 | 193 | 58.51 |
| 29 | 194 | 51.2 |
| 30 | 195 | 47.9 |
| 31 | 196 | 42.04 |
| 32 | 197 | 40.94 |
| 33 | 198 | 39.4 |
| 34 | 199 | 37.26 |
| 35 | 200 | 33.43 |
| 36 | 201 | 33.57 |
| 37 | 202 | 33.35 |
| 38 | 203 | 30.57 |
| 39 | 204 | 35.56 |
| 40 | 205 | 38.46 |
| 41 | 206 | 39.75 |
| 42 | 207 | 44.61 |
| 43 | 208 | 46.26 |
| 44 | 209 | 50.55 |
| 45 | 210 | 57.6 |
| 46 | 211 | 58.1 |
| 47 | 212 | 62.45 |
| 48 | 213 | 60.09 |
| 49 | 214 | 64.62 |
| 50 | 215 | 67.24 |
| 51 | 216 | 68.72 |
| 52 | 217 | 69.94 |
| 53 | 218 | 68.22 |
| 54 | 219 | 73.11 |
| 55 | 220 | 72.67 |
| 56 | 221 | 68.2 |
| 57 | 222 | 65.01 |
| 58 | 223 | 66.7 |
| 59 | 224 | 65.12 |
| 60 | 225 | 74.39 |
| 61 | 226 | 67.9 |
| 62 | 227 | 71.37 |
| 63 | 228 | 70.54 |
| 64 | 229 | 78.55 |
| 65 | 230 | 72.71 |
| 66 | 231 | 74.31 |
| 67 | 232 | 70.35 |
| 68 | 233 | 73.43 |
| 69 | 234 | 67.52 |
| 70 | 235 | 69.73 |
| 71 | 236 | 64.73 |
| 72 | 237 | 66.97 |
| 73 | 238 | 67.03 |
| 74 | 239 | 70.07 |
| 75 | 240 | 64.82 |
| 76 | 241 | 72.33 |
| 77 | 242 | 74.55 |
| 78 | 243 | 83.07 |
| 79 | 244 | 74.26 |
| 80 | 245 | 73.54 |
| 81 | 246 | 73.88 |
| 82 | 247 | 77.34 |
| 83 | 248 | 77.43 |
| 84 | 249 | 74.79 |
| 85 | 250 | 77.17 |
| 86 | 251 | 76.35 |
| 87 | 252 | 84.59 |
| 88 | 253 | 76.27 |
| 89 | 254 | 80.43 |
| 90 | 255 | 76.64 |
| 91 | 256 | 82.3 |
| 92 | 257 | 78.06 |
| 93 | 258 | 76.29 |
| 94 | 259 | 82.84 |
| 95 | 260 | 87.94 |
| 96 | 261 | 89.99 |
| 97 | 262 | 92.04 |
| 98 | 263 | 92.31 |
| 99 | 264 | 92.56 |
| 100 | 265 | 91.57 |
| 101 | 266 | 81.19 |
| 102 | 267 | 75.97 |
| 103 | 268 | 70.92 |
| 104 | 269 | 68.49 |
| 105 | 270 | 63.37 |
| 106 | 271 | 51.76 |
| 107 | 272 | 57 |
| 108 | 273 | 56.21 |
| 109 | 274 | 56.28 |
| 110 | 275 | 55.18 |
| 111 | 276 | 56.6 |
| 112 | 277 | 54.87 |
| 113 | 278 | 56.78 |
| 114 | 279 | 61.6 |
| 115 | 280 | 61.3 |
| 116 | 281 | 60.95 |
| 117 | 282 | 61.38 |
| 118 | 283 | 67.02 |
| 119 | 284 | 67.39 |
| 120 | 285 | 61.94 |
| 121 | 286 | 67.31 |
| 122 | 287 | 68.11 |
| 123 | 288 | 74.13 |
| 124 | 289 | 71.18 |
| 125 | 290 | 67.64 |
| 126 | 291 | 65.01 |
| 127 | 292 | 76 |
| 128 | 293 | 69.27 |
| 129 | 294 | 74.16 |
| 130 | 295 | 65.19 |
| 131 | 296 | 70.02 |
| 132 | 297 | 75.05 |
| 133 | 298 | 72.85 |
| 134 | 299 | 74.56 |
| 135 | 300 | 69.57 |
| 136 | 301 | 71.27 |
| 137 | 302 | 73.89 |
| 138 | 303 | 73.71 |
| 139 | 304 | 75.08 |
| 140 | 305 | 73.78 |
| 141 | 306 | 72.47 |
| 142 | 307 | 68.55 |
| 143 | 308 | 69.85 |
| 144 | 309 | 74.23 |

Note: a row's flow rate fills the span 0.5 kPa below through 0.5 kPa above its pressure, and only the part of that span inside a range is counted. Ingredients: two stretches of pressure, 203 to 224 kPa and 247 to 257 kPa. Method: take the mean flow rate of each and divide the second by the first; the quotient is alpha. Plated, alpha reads 1.3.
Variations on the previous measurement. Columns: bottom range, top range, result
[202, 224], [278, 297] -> 1.17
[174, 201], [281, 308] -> 1.20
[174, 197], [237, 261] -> 1.24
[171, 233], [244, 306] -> 1.22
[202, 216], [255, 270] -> 1.63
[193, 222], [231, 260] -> 1.45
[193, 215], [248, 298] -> 1.56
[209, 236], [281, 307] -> 1.03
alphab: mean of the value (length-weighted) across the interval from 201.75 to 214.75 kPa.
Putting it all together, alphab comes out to 48.5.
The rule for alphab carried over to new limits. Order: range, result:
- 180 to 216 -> 53.7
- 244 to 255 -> 77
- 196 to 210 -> 39.5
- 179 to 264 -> 65.7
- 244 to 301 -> 71.8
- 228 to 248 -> 72.2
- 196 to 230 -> 56.2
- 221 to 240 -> 69.6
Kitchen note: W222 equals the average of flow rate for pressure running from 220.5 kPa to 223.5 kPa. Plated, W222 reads 66.6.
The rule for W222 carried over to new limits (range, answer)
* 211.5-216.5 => 64.6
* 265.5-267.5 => 78.6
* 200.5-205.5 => 34.3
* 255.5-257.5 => 80.2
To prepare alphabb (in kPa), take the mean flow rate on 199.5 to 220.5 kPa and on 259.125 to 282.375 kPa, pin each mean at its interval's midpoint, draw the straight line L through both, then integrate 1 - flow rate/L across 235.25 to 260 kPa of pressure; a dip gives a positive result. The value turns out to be -4.7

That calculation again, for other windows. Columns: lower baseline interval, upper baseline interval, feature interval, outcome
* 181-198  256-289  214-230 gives -1.5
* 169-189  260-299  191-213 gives 6.1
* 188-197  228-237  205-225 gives 1.1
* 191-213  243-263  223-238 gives -1.3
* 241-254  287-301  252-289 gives 1.5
